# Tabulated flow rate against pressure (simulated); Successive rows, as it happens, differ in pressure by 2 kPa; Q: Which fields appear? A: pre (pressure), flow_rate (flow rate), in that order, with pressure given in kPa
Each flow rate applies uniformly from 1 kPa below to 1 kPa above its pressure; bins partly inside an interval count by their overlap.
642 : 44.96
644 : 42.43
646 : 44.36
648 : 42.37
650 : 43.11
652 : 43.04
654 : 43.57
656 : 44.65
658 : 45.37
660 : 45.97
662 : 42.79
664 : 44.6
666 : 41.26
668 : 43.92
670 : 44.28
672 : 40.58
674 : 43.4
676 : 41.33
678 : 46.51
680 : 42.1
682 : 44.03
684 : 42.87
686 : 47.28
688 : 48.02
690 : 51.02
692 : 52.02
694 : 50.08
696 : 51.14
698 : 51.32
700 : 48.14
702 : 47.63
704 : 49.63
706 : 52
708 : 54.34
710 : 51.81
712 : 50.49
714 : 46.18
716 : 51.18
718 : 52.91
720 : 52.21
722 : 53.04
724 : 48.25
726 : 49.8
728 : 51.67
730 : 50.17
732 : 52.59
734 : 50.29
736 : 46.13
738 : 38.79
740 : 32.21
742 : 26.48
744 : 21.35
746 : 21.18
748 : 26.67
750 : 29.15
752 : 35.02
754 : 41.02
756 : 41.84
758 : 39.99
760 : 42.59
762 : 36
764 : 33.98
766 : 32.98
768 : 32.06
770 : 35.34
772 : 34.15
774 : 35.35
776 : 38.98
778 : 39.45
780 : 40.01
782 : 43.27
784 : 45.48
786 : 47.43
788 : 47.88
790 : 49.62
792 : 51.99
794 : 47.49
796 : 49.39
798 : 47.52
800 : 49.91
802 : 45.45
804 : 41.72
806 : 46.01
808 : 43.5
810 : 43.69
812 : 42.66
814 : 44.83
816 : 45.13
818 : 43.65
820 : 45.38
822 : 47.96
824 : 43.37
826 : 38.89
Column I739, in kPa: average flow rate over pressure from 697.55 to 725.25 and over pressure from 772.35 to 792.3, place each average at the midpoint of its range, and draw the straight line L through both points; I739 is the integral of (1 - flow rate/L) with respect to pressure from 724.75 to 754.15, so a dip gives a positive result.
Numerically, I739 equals 6.0 kPa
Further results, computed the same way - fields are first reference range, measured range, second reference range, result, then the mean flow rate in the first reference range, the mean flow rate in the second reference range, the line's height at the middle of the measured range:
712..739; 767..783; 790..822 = 3.4 kPa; 49.5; 46.1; 47.4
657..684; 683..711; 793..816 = -3.7 kPa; 43.5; 45.6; 43.9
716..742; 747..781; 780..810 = 7.8 kPa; 47.5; 46.6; 47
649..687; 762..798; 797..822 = 2.7 kPa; 43.7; 45.1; 44.8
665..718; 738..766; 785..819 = 8.2 kPa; 47.5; 46.3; 46.9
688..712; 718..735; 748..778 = -2.5 kPa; 50.7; 36.1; 44.6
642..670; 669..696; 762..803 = -1.5 kPa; 43.7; 42.2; 43.4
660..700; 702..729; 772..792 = -3.7 kPa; 45.8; 43.1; 44.8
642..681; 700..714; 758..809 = -2.4 kPa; 43.5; 42.3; 43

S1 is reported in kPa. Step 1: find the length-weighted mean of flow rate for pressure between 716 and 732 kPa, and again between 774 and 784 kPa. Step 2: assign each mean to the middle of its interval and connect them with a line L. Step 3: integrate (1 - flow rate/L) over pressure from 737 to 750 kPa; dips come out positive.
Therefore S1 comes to 5.4 kPa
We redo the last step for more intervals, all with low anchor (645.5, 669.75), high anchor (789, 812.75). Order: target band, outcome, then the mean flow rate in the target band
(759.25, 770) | 2.47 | 35.3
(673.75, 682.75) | 0.14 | 43.5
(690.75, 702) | -1.46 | 50.3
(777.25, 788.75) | 0.58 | 43.9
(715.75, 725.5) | -1.40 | 51.5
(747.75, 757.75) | 2.17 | 35.7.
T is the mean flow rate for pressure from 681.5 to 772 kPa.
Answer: 43.5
